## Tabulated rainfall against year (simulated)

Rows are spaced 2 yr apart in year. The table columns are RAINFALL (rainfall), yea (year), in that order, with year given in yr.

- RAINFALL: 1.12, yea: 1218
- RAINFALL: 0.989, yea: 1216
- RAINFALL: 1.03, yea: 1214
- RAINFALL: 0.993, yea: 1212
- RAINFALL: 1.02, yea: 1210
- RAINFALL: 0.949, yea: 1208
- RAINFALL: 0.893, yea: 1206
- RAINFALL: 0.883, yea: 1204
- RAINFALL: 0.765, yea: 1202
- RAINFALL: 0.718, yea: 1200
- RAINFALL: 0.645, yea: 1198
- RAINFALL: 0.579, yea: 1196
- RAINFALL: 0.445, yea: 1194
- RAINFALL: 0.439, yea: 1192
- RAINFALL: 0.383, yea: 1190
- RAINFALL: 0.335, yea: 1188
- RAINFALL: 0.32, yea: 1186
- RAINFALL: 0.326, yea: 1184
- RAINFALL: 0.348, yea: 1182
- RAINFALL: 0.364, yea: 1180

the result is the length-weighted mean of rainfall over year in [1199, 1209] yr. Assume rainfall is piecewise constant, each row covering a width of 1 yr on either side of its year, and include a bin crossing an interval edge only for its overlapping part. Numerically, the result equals 0.842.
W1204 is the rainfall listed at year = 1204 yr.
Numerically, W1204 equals 0.883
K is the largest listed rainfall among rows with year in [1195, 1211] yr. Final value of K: 1.02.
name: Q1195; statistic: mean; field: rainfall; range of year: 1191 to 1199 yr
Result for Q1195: 0.527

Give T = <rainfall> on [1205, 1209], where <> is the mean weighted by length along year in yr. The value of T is 0.921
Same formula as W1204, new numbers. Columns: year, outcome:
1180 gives 0.364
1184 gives 0.326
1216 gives 0.989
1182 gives 0.348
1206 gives 0.893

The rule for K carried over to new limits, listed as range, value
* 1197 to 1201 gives 0.718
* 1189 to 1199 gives 0.645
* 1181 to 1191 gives 0.383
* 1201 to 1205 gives 0.883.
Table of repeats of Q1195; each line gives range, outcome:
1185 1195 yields 0.384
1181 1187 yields 0.331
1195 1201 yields 0.647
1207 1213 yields 0.987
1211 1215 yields 1.01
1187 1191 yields 0.359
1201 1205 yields 0.824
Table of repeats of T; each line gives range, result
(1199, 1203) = 0.742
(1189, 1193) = 0.411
